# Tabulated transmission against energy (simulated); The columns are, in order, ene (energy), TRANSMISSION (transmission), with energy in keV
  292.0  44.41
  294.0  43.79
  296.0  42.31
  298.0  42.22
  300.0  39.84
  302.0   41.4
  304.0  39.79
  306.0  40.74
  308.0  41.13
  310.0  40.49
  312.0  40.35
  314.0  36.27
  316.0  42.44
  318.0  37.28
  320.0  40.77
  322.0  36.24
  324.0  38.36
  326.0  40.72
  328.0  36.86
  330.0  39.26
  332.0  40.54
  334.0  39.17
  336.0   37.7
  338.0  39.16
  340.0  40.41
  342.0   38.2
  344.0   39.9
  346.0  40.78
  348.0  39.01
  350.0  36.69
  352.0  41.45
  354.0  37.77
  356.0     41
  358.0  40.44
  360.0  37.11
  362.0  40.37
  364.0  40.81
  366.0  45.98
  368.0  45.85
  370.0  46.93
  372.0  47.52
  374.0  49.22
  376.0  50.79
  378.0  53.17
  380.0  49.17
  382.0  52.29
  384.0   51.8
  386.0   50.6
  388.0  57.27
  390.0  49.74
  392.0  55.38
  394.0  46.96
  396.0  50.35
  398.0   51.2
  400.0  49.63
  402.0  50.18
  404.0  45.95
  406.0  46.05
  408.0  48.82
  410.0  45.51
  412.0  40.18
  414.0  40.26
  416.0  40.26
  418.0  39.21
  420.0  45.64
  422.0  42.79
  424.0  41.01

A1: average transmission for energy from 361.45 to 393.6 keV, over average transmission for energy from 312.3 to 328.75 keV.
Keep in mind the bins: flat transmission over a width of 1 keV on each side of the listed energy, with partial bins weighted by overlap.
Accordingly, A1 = 1.27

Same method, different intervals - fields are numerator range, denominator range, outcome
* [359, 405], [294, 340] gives 1.22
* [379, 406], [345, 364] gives 1.28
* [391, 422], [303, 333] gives 1.17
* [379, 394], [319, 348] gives 1.33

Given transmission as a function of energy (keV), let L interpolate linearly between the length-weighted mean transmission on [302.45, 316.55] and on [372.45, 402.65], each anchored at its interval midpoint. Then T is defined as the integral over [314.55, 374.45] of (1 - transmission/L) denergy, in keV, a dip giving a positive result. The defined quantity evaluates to 6.1 keV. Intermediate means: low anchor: 40.1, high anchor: 51.1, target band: 40.5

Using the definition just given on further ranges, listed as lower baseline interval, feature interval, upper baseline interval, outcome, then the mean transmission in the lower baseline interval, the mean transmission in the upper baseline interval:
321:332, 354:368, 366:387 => 1.5 keV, 38.5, 49.6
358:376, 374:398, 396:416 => -3.3 keV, 44.4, 46.3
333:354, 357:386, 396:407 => -1.8 keV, 39.2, 48.8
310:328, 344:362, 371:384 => 2.5 keV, 39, 50.5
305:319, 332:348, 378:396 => 1.8 keV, 39.8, 51.7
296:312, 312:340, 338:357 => 0.8 keV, 40.9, 39.5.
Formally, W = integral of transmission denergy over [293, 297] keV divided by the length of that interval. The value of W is 43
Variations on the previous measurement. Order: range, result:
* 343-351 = 39.1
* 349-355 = 38.6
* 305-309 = 40.9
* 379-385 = 51.1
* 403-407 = 46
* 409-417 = 41.6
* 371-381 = 50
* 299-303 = 40.6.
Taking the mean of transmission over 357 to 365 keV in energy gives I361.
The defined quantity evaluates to 39.7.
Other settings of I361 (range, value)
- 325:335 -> 39.3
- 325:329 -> 38.8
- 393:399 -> 49.5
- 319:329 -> 38.6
